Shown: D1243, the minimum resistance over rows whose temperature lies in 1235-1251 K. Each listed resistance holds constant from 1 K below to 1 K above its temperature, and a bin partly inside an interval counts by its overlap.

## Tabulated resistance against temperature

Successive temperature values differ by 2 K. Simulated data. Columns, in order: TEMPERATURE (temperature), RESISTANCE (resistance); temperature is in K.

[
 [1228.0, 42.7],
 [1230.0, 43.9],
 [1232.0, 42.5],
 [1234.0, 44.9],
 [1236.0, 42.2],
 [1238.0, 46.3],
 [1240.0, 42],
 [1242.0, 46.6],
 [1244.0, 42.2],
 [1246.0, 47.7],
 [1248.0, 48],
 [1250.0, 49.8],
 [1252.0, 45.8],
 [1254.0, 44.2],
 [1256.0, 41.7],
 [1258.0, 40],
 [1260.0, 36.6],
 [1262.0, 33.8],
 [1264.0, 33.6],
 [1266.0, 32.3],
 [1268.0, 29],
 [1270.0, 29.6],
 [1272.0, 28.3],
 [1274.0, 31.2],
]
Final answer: 42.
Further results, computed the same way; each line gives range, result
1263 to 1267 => 32.3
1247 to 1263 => 33.8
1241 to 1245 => 42.2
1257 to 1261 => 36.6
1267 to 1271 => 29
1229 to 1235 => 42.5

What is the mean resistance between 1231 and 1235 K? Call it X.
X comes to 43.7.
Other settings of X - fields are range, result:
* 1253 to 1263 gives 39.3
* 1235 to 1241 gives 43.5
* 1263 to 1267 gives 33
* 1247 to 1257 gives 45.9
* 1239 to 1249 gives 45.3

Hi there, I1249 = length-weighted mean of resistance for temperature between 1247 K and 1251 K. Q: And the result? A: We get 48.9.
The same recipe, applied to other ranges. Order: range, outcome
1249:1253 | 47.8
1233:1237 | 43.5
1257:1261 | 38.3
